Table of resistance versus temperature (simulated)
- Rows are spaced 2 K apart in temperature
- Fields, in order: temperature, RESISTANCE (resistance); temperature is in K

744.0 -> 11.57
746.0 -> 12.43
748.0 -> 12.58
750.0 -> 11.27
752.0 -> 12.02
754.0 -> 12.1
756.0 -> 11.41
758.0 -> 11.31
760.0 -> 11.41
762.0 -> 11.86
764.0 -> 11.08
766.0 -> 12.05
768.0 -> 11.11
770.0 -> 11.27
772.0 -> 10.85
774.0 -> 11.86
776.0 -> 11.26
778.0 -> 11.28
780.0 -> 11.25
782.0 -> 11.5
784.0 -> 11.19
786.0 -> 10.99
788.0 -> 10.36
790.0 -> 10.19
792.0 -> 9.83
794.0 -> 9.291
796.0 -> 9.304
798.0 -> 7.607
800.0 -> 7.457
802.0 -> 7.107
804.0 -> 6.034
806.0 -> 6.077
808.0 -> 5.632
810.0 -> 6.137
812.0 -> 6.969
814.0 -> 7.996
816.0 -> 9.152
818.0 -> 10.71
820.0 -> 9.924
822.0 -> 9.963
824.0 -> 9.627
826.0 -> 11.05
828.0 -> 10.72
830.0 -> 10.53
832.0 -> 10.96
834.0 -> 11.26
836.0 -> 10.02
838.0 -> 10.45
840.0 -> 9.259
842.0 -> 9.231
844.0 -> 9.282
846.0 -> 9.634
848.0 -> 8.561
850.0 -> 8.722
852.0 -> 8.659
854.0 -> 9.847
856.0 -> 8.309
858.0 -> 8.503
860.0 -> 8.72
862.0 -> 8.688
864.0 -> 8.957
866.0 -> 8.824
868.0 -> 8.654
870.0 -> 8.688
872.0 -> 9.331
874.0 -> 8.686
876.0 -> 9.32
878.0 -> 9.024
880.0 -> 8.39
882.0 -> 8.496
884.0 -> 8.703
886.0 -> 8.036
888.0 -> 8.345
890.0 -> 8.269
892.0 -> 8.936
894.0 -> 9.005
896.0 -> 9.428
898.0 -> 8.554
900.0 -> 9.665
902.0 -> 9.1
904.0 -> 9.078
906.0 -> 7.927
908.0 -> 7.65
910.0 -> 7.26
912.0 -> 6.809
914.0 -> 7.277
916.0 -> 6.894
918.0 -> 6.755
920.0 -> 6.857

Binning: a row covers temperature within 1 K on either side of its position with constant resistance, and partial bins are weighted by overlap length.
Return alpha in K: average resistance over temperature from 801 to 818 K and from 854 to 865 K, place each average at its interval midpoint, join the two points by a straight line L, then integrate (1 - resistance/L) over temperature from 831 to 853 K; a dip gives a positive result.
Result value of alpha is -4.0 K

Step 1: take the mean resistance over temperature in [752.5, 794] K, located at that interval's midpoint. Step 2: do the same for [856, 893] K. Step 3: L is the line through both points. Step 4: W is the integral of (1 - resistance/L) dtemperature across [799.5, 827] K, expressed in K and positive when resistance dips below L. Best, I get 5.4 K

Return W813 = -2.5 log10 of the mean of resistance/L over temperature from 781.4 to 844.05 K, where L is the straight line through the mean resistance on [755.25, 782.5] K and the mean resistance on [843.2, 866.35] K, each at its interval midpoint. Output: 0.095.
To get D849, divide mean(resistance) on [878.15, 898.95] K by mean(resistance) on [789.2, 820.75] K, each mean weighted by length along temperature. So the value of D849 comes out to 1.07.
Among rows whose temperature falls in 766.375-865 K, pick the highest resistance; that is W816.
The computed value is 11.86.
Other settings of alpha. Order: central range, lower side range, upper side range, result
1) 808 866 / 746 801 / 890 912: 2.7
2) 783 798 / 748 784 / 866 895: 1.2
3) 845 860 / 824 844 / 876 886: 1.2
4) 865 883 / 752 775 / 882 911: 0.5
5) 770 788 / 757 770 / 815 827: -0.2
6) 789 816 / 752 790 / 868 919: 7.3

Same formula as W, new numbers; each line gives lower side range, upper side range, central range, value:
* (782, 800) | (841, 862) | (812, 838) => -2.1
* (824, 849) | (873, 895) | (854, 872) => 1.0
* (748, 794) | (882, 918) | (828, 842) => -0.8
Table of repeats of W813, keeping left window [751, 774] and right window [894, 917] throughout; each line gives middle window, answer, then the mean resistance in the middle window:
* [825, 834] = -0.10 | 10.9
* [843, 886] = 0.04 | 8.84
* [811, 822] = 0.14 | 9.04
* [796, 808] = 0.46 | 6.96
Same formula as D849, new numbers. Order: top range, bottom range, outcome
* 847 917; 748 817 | 0.86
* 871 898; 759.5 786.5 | 0.77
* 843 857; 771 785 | 0.80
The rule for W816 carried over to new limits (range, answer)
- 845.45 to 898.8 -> 9.847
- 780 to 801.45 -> 11.5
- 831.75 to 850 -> 11.26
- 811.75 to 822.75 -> 10.71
